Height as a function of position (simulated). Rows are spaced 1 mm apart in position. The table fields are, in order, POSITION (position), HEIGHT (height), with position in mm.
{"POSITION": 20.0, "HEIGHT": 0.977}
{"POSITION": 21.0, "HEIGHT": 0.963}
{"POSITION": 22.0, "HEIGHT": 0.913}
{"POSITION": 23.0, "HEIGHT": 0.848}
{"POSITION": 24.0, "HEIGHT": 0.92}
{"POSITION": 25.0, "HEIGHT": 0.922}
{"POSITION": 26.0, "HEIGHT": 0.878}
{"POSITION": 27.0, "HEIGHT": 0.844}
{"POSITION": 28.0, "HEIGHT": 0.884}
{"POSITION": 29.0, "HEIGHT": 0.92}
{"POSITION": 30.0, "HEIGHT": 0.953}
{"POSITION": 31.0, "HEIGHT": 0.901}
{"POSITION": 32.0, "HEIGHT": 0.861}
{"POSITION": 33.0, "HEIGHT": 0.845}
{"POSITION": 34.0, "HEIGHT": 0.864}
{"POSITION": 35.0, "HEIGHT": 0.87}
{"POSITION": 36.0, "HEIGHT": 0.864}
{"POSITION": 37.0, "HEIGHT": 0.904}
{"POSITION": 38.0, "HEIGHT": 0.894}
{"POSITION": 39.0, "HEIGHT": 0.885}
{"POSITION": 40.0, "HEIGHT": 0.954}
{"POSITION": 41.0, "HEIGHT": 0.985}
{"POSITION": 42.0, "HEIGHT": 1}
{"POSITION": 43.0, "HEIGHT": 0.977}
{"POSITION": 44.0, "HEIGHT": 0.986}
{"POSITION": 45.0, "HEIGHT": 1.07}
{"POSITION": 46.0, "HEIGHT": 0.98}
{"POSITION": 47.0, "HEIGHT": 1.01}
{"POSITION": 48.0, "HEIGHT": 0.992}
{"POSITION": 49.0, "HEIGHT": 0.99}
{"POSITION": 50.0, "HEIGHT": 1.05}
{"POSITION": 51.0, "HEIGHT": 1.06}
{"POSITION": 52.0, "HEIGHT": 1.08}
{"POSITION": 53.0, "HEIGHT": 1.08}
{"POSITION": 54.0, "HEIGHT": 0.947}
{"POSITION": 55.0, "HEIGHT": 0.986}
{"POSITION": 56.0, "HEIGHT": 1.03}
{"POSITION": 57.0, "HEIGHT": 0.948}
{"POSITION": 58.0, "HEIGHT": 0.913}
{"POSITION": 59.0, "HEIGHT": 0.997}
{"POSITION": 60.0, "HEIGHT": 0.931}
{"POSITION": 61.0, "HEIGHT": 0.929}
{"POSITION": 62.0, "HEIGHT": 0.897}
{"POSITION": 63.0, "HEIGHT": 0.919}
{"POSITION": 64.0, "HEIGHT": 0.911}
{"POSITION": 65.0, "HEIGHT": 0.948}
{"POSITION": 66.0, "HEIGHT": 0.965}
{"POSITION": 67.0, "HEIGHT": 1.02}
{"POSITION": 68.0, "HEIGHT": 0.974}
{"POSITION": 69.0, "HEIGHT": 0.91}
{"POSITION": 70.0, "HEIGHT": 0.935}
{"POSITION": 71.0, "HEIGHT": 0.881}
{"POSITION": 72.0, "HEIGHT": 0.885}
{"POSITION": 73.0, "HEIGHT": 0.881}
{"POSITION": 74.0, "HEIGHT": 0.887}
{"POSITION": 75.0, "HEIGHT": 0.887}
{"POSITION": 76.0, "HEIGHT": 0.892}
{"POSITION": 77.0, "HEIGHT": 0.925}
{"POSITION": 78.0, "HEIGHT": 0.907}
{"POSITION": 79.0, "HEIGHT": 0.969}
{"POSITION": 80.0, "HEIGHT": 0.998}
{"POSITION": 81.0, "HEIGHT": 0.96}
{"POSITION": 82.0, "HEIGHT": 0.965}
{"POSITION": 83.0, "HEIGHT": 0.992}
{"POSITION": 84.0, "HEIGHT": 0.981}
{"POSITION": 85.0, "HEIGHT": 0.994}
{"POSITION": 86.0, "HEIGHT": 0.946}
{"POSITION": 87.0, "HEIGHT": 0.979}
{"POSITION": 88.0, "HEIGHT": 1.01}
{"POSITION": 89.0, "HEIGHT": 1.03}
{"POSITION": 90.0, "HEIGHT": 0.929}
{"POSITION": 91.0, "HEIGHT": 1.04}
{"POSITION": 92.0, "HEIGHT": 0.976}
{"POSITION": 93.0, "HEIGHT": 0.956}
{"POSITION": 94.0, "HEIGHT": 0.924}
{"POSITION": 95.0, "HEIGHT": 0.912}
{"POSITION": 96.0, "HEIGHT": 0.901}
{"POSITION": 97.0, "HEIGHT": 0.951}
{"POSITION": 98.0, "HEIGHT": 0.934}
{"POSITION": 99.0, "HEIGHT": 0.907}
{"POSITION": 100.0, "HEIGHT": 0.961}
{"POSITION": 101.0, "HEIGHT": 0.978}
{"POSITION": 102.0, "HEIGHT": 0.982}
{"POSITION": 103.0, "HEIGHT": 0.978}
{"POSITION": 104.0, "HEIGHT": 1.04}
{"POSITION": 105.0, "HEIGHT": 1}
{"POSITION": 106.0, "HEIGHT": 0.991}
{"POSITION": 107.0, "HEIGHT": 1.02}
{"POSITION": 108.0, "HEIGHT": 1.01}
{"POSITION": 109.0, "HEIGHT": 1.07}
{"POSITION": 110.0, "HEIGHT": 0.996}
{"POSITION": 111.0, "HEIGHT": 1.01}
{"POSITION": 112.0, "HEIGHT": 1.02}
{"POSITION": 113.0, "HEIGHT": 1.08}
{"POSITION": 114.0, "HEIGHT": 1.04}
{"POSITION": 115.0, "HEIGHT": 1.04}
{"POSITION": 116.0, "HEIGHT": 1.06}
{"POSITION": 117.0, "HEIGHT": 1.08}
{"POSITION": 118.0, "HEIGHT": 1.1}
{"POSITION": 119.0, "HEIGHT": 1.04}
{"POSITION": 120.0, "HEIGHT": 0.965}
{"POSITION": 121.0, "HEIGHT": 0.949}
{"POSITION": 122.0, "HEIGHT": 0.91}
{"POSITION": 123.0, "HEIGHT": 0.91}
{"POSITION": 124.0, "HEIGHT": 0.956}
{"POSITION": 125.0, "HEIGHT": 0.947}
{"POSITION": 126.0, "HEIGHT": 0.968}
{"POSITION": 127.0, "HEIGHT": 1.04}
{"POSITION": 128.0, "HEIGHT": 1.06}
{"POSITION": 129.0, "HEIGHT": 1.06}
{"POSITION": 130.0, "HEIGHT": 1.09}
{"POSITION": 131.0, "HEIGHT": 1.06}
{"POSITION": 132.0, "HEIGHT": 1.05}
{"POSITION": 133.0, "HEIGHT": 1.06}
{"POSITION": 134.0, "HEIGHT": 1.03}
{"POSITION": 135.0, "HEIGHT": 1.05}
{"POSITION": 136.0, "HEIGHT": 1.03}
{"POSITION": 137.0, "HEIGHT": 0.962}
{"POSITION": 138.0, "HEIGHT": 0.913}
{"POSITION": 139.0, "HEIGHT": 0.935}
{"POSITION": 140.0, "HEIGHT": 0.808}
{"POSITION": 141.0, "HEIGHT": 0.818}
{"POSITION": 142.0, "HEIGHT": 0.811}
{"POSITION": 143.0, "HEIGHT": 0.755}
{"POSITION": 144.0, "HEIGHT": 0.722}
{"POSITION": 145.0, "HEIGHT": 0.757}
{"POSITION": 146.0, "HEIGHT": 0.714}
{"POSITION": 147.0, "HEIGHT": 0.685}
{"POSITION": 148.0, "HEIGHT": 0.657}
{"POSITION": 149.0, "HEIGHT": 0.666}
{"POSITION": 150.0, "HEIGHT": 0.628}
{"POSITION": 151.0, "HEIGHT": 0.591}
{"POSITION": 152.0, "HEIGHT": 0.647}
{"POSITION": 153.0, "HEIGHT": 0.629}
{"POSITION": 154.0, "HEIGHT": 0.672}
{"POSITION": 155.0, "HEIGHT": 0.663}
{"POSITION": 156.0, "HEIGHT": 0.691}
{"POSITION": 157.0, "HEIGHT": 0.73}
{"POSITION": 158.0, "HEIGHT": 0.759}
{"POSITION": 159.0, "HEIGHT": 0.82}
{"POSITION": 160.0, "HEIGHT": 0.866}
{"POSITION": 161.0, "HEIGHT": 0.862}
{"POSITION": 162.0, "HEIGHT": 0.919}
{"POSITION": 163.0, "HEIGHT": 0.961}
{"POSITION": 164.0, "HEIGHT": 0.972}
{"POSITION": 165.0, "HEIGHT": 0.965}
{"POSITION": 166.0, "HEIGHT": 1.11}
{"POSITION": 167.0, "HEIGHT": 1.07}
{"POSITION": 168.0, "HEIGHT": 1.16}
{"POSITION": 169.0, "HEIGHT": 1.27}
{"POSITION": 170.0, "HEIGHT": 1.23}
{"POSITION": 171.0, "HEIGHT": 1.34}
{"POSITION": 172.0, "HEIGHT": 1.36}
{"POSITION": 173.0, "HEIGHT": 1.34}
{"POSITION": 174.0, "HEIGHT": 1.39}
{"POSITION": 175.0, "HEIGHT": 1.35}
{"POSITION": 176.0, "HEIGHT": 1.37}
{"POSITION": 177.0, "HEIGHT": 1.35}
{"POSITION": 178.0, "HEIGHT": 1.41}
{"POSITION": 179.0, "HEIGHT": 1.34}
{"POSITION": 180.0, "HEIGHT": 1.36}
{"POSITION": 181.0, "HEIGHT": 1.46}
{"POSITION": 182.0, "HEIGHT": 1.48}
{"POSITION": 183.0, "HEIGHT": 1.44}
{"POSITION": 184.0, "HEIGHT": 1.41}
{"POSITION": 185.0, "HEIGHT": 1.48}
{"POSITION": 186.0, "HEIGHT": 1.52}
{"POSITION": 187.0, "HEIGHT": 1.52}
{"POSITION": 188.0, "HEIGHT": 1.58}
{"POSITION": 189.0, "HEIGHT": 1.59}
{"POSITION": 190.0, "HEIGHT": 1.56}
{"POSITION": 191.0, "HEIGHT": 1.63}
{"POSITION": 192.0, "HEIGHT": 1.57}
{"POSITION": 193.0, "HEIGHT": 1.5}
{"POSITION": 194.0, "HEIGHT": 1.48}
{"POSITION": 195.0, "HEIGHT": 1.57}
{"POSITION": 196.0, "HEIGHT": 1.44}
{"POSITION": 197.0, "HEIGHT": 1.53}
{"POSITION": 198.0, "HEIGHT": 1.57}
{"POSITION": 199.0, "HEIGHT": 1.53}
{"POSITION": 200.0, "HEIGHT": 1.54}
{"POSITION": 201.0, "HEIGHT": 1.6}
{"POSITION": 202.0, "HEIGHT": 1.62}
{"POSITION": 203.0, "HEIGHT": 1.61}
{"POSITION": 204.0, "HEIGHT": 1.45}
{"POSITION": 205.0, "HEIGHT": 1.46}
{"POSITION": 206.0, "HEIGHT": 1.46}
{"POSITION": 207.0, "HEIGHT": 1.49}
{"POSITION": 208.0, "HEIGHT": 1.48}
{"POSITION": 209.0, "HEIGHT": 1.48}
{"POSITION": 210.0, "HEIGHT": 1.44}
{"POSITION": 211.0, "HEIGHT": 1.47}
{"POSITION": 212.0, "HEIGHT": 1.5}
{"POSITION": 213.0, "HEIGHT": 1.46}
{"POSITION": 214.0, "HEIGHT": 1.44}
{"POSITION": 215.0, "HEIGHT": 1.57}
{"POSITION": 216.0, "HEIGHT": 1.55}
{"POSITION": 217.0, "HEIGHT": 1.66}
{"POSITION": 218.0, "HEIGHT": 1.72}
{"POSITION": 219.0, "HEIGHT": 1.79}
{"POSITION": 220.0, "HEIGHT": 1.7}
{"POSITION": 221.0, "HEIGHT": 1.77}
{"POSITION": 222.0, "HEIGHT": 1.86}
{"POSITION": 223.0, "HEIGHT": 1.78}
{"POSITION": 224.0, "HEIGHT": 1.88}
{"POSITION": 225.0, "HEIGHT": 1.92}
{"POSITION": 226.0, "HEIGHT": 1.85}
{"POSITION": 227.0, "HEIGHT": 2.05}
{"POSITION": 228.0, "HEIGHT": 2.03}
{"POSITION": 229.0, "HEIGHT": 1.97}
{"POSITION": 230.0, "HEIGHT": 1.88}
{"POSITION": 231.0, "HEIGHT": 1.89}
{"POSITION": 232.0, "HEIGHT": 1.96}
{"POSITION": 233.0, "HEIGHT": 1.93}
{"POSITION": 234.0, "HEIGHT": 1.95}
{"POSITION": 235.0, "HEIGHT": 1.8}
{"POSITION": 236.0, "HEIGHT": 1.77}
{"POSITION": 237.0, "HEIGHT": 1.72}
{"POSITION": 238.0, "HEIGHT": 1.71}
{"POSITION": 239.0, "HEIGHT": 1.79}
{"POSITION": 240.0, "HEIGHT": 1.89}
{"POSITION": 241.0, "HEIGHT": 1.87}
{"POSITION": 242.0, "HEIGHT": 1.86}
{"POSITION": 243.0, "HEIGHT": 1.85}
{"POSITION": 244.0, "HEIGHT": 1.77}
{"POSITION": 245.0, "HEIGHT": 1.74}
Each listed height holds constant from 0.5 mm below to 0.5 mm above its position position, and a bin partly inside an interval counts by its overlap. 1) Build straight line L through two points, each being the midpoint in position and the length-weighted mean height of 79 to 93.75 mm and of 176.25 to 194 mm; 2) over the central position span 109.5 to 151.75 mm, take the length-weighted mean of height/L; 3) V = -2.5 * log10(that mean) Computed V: 0.27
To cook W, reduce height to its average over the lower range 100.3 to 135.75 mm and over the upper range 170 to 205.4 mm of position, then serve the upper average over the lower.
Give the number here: 1.4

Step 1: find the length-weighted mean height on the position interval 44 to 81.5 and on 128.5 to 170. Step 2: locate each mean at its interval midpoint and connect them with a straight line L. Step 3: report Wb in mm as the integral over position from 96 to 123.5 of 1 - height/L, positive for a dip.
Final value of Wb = -2.6 mm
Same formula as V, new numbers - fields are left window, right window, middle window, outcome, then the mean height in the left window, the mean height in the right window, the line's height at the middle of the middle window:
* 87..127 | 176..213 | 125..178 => 0.29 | 0.99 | 1.5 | 1.25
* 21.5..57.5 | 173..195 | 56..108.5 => 0.15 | 0.947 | 1.47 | 1.1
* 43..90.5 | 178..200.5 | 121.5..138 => 0.23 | 0.965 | 1.5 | 1.24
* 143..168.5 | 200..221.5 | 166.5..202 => -0.21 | 0.796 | 1.56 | 1.19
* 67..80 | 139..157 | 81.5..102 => -0.11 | 0.919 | 0.708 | 0.867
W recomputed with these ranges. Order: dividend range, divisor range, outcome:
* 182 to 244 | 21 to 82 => 1.77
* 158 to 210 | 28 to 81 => 1.44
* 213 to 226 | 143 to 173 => 1.97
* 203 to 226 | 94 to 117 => 1.62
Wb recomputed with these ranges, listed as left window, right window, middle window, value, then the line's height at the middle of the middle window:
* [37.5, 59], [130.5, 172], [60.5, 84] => 0.8 mm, 0.967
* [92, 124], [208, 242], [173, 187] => 0.5 mm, 1.46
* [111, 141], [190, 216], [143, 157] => 5.9 mm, 1.16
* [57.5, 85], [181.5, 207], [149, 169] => 7.7 mm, 1.36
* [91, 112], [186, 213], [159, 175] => 2.7 mm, 1.34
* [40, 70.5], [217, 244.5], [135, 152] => 7.6 mm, 1.42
